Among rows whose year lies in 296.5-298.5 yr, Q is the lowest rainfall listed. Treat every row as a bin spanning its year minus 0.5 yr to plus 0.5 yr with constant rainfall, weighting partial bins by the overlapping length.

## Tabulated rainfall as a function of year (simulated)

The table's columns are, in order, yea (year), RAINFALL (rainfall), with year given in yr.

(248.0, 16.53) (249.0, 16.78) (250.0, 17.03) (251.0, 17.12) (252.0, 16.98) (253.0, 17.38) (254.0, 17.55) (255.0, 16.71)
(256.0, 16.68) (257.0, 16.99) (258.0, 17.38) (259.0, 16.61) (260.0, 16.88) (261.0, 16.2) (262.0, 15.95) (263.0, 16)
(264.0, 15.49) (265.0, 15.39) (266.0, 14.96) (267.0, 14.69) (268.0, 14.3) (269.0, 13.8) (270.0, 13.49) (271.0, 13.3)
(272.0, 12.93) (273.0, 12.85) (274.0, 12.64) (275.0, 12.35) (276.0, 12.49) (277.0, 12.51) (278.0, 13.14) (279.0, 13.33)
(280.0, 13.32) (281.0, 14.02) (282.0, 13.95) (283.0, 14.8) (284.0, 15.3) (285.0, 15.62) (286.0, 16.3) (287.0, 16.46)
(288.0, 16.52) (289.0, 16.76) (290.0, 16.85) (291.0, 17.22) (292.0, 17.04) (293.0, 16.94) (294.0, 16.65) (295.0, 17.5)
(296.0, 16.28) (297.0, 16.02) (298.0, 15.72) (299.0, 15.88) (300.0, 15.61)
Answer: 15.72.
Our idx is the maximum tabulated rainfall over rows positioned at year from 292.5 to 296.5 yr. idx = 17.5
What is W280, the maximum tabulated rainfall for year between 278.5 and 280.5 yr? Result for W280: 13.33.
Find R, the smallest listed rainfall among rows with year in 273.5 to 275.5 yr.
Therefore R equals 12.35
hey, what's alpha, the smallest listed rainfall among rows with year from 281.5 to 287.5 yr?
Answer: 13.95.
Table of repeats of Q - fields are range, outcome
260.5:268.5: 14.3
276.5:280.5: 12.51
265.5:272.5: 12.93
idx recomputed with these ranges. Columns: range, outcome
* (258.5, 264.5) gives 16.88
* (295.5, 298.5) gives 16.28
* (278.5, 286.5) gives 16.3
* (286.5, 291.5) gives 17.22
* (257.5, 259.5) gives 17.38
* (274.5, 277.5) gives 12.51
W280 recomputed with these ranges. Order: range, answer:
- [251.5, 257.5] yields 17.55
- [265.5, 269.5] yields 14.96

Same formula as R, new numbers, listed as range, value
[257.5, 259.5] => 16.61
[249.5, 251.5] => 17.03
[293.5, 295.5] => 16.65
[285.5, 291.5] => 16.3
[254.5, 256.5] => 16.68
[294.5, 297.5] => 16.02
